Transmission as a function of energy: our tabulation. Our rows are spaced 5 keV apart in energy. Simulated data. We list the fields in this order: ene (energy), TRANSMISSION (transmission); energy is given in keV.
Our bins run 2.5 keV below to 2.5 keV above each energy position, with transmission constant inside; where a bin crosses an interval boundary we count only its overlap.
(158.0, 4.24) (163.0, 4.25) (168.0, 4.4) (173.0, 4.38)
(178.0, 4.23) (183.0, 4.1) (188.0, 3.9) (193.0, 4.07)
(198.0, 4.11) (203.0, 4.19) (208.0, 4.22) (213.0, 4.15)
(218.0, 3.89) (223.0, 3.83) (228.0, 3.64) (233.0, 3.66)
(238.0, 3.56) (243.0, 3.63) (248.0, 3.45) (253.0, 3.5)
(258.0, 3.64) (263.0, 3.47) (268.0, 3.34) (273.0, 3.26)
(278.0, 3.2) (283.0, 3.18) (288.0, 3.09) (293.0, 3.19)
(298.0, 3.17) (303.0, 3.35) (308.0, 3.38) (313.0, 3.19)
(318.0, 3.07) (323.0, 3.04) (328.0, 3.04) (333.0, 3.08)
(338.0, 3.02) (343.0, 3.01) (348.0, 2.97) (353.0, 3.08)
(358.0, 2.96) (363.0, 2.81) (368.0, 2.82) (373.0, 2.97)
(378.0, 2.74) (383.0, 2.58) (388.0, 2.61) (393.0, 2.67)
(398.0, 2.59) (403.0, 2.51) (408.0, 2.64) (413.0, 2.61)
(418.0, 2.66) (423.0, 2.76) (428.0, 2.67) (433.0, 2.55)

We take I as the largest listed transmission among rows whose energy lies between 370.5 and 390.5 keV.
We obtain 2.97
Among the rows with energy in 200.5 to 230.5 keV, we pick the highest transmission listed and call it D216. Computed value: 4.22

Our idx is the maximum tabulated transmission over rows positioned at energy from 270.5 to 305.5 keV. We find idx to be 3.35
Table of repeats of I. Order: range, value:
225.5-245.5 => 3.66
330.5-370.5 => 3.08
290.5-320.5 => 3.38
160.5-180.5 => 4.4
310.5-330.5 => 3.19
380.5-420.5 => 2.67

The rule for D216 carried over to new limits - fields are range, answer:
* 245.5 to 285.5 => 3.64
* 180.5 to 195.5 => 4.1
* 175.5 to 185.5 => 4.23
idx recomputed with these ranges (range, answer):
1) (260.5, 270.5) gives 3.47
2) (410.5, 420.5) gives 2.66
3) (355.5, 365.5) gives 2.96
